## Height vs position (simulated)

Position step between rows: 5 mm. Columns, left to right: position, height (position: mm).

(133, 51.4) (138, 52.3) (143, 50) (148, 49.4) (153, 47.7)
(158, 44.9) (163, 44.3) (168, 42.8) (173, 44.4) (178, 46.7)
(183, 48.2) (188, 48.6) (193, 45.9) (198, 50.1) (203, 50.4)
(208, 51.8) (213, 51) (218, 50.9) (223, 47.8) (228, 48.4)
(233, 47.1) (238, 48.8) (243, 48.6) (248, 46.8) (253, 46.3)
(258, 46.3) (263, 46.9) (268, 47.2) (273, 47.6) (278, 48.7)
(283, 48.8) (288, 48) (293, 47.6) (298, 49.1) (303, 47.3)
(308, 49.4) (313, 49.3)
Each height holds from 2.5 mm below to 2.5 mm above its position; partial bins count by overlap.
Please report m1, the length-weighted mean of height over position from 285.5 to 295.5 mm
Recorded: 47.8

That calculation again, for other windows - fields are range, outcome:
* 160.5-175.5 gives 43.8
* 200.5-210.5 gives 51.1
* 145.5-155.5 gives 48.5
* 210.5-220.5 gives 51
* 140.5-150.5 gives 49.7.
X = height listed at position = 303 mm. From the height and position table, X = 47.3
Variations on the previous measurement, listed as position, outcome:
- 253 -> 46.3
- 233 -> 47.1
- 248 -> 46.8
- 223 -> 47.8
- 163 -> 44.3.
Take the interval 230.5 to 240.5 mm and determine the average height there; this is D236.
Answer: 48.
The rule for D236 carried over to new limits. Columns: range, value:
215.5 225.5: 49.4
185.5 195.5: 47.2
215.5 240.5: 48.6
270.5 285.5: 48.4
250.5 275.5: 46.9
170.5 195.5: 46.8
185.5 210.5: 49.4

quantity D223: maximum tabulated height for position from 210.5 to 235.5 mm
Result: 51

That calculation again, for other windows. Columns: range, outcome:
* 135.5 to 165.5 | 52.3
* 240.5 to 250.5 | 48.6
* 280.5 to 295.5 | 48.8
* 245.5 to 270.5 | 47.2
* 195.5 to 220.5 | 51.8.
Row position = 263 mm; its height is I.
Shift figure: 46.9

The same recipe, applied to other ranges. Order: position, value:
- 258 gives 46.3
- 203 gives 50.4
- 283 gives 48.8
